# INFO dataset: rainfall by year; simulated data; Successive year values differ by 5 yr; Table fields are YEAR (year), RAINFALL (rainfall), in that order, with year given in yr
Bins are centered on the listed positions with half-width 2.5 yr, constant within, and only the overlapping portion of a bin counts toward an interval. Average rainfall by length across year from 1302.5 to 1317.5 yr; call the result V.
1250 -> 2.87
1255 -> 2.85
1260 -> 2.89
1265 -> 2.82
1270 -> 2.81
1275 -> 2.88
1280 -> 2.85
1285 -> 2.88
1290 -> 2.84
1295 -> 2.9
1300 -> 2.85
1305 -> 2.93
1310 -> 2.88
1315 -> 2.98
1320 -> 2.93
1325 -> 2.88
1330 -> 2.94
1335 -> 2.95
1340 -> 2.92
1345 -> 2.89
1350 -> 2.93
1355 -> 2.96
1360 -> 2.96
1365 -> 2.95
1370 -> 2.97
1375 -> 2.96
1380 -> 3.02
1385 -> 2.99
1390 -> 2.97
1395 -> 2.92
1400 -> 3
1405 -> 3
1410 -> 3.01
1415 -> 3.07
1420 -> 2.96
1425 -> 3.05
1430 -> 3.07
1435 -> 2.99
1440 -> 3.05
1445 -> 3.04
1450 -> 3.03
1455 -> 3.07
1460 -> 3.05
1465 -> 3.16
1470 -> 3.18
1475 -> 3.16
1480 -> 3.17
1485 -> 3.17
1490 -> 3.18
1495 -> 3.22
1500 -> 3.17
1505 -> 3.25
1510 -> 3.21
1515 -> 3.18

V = 2.93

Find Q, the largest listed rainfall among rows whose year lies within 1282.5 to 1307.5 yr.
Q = 2.93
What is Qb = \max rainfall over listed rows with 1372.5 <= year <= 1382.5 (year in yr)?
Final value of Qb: 3.02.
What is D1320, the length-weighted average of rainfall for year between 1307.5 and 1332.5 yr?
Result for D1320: 2.92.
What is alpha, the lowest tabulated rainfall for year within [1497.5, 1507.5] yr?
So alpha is 3.17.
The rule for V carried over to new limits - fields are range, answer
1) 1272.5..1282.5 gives 2.86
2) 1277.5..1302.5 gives 2.86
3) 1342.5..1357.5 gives 2.93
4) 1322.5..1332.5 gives 2.91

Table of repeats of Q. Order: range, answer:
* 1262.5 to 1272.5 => 2.82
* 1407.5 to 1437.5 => 3.07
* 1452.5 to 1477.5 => 3.18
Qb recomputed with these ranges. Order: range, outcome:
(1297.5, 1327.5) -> 2.98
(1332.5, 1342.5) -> 2.95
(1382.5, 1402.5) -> 3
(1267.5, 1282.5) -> 2.88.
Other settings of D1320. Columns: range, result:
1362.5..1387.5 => 2.98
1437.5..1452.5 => 3.04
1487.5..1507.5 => 3.2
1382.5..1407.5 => 2.98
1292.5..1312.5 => 2.89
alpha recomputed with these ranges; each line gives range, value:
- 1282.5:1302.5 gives 2.84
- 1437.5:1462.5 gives 3.03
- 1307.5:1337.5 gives 2.88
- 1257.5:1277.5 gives 2.81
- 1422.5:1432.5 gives 3.05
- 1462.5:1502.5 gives 3.16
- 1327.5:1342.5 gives 2.92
